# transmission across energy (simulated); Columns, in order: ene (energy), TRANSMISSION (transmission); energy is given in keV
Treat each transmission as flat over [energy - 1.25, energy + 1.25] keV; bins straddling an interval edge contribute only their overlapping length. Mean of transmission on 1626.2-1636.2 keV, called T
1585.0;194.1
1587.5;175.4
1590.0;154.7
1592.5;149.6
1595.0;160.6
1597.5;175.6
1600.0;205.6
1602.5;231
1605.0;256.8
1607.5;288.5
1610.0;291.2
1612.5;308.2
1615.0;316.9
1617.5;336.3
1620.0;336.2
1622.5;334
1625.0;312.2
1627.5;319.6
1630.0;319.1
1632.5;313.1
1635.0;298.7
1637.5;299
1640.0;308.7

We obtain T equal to 313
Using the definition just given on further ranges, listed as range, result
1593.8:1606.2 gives 206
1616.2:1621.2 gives 336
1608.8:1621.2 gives 318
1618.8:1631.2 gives 324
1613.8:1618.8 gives 327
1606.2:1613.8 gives 296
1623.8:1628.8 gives 316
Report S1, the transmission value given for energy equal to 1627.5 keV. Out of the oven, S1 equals 319.6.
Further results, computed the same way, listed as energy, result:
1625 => 312.2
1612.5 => 308.2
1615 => 316.9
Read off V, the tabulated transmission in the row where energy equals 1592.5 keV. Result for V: 149.6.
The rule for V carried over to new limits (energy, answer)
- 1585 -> 194.1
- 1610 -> 291.2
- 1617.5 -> 336.3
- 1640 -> 308.7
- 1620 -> 336.2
